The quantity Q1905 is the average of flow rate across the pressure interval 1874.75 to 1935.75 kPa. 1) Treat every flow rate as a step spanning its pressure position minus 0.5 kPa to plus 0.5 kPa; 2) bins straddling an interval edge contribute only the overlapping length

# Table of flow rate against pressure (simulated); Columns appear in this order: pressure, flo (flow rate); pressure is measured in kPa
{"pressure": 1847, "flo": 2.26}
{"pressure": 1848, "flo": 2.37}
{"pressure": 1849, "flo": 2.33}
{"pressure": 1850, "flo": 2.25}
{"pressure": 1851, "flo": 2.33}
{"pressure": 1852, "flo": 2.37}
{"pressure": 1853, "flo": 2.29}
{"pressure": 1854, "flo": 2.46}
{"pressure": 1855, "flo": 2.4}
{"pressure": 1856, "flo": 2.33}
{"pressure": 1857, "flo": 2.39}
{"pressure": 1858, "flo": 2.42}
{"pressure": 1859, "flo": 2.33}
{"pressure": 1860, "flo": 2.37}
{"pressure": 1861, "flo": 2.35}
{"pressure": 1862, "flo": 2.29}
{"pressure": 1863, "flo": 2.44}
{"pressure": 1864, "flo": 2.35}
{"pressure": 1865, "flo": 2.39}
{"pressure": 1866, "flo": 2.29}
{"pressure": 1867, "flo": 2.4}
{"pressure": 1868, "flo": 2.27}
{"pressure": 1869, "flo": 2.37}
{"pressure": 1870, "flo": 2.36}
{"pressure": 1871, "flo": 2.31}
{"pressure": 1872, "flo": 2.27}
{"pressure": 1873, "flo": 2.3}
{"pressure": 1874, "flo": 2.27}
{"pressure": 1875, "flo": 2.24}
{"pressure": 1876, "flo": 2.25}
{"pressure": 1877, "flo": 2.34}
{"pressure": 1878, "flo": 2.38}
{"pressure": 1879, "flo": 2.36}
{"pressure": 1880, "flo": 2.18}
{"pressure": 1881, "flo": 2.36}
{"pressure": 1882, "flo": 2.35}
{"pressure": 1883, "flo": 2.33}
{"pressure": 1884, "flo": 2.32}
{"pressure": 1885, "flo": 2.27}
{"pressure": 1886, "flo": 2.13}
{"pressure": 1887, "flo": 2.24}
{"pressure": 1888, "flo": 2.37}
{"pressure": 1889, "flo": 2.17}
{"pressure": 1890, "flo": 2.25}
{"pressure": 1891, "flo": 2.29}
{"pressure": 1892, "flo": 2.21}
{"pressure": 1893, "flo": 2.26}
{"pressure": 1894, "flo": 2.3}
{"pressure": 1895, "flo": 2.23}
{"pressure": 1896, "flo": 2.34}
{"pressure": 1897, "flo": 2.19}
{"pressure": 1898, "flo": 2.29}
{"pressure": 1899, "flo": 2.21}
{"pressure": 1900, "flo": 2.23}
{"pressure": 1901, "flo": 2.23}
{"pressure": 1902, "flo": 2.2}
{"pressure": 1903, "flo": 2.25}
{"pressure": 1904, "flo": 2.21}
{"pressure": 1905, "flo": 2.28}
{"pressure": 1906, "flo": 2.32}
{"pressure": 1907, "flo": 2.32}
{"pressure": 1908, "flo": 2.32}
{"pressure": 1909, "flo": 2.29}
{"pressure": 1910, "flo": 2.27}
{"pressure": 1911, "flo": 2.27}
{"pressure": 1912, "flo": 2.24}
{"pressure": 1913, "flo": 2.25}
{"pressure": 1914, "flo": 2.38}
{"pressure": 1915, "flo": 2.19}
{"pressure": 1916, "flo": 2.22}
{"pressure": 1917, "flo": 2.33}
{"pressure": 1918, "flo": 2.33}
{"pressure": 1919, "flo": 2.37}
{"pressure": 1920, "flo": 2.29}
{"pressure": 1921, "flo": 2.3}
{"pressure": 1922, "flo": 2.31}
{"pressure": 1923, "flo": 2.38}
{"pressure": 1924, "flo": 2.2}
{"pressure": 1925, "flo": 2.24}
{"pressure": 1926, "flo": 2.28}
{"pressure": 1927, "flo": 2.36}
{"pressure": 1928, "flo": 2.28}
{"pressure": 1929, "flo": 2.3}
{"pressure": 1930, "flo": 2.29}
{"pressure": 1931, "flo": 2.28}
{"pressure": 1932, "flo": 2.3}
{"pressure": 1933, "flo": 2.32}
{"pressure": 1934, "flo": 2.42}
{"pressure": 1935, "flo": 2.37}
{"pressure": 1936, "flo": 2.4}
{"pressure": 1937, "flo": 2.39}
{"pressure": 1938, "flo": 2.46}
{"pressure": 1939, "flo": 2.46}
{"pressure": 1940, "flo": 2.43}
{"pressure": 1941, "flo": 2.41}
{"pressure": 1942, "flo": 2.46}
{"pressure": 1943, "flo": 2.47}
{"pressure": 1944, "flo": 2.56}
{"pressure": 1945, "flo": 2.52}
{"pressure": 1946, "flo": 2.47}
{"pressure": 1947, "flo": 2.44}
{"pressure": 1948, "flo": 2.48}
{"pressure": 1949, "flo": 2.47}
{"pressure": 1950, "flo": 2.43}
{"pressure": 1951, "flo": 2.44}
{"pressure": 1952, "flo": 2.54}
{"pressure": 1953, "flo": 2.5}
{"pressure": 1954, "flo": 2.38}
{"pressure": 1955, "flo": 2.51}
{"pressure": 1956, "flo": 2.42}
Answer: 2.28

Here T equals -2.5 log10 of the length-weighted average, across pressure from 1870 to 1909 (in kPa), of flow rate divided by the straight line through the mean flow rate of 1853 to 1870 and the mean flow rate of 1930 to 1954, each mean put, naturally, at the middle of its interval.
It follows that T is 0.05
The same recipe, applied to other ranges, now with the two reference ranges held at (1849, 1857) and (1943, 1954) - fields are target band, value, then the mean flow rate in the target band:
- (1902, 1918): 0.07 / 2.28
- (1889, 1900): 0.07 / 2.25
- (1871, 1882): 0.04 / 2.3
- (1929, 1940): 0.04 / 2.37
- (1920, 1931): 0.07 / 2.29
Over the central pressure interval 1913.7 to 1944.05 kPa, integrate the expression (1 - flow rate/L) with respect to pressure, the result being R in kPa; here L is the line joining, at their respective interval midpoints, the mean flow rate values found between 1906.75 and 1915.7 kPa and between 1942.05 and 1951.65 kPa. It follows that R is 0.4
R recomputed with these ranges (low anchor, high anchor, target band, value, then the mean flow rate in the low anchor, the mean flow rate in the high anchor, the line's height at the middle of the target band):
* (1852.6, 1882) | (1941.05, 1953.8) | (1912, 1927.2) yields 0.85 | 2.34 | 2.48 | 2.43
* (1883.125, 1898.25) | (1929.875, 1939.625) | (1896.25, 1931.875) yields 0.63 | 2.26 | 2.37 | 2.32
